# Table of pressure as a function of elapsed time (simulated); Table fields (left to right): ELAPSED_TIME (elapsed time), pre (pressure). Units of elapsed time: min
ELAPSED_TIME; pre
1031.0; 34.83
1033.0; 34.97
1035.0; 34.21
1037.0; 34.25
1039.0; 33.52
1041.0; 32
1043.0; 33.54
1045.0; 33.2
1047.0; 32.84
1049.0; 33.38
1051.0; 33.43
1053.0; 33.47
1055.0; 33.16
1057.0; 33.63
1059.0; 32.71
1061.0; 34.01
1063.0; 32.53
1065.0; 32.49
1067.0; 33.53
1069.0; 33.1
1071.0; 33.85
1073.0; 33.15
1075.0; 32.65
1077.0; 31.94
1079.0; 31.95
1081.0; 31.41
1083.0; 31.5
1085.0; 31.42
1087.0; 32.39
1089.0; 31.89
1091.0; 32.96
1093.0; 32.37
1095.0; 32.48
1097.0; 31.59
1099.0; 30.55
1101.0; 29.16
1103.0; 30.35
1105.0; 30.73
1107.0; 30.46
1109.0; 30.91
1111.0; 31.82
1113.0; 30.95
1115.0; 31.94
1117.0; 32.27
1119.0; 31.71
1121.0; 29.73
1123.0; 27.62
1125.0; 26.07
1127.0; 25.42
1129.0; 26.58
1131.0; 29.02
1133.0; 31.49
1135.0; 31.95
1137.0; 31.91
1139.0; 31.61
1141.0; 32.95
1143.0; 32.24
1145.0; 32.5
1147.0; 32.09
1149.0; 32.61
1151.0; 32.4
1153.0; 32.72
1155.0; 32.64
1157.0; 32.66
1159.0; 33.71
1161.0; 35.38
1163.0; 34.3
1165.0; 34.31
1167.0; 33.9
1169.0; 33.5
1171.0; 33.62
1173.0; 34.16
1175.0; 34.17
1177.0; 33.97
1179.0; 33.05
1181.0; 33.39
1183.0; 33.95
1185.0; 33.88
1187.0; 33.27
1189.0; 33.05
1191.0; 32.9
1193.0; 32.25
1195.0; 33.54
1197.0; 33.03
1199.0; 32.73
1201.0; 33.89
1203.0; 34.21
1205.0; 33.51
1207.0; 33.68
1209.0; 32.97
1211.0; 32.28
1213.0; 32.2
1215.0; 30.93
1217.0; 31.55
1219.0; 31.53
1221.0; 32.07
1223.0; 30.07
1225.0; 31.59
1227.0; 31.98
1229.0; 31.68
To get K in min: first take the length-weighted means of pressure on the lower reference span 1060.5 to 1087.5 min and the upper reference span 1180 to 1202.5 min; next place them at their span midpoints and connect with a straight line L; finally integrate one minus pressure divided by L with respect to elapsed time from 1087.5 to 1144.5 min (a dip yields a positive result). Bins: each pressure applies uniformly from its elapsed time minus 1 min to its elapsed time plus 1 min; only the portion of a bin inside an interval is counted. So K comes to 3.7 min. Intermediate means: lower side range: 32.5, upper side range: 33.3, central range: 30.7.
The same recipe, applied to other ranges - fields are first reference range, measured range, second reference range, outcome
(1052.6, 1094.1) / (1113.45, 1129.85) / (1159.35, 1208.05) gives 2.02 min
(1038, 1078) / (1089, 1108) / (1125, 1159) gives 0.58 min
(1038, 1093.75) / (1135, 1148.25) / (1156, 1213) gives 0.42 min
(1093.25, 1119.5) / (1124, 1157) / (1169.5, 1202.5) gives 1.25 min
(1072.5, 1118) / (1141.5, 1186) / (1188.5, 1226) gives -1.74 min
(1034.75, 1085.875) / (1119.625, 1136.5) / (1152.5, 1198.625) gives 2.35 min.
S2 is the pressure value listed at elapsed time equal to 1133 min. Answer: 31.49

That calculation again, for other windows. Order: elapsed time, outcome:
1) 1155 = 32.64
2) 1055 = 33.16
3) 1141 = 32.95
